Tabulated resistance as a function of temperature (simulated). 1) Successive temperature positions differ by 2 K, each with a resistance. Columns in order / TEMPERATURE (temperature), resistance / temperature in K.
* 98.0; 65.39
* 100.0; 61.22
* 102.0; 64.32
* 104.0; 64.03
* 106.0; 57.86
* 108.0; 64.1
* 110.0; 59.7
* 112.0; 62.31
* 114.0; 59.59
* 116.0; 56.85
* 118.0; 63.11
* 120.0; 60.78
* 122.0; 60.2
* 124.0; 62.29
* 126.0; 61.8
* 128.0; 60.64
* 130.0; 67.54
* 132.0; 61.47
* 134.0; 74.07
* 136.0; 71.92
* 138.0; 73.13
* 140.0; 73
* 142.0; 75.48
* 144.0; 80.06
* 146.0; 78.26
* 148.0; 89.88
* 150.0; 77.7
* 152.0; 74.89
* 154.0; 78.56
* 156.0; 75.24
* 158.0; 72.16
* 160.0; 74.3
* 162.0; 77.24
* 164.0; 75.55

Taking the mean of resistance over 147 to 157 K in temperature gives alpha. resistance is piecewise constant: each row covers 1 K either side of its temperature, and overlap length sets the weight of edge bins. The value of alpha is 79.3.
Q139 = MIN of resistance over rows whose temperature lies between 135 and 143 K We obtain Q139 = 71.92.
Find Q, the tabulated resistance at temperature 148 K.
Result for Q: 89.88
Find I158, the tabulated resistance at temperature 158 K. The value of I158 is 72.16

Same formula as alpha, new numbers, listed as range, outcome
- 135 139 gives 72.5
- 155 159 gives 73.7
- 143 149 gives 82.7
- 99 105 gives 63.2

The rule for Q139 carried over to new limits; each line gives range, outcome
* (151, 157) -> 74.89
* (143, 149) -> 78.26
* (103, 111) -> 57.86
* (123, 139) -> 60.64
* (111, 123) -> 56.85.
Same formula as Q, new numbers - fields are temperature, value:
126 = 61.8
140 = 73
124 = 62.29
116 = 56.85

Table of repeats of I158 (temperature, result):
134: 74.07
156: 75.24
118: 63.11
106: 57.86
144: 80.06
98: 65.39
